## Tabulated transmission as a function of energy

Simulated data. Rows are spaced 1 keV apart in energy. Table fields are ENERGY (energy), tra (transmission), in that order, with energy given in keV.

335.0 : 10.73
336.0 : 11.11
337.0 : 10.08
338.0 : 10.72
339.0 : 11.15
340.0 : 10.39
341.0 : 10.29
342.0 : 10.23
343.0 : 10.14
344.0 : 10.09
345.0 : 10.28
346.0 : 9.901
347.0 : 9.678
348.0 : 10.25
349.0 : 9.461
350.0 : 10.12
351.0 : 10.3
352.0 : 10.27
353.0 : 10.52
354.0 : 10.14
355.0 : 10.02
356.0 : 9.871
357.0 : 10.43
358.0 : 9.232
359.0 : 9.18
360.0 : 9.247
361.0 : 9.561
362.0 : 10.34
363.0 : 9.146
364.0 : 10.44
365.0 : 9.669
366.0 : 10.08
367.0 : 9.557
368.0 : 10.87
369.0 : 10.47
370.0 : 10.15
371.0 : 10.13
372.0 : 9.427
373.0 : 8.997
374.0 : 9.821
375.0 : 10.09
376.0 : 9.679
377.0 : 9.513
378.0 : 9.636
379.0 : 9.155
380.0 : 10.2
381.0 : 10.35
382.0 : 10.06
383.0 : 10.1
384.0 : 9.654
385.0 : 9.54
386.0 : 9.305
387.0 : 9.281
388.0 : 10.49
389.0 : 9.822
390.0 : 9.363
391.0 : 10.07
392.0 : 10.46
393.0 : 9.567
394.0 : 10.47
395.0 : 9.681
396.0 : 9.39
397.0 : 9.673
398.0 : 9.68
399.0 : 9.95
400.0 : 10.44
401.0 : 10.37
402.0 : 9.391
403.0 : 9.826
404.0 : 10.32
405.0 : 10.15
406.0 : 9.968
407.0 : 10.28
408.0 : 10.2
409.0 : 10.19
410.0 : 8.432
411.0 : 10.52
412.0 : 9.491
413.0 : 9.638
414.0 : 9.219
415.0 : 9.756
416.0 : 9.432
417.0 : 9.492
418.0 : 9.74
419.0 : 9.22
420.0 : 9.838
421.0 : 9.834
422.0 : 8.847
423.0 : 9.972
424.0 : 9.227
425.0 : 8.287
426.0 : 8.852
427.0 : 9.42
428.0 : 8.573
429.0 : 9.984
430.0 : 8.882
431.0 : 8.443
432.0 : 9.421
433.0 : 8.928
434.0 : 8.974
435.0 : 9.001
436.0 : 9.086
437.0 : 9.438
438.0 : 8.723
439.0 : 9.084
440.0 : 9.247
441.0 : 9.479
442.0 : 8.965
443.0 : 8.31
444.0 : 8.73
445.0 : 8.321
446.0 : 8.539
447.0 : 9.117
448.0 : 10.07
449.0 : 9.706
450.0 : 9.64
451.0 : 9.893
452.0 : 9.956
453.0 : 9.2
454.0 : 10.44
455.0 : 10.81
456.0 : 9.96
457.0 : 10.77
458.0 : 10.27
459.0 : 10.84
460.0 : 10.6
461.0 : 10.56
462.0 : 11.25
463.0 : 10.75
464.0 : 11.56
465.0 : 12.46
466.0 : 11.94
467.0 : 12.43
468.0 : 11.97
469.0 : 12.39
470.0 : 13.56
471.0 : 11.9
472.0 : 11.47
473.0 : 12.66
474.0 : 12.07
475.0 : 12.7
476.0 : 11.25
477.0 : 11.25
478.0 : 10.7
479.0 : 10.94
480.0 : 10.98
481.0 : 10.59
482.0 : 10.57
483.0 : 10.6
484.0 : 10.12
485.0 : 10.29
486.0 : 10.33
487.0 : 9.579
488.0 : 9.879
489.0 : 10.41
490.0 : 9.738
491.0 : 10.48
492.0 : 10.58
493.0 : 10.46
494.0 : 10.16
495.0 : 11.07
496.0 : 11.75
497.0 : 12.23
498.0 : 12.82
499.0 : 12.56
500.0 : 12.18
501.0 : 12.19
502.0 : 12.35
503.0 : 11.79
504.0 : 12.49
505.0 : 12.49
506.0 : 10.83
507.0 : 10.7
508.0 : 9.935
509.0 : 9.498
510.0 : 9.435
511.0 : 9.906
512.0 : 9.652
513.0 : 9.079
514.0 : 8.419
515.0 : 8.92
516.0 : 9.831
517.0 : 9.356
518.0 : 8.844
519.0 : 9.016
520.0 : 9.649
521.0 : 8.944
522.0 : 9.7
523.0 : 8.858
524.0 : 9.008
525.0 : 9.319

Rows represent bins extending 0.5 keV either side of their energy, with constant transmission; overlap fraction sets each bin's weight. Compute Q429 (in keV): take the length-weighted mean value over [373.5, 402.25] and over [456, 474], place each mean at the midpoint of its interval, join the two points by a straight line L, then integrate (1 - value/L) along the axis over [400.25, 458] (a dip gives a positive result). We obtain 6.8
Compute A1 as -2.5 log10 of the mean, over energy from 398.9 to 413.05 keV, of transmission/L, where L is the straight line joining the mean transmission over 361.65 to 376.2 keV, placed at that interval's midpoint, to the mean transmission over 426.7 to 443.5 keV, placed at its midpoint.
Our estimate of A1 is -0.06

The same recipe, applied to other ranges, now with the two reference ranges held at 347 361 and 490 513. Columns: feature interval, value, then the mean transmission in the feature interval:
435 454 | 0.154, 9.22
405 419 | 0.070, 9.72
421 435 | 0.156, 9.09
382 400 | 0.041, 9.82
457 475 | -0.086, 11.7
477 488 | 0.046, 10.5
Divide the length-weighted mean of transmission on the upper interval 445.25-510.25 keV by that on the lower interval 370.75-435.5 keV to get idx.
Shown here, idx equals 1.14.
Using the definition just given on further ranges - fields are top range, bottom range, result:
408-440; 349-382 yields 0.94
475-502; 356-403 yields 1.12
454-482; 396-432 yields 1.19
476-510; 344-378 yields 1.11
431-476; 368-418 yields 1.05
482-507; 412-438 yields 1.20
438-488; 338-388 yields 1.06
